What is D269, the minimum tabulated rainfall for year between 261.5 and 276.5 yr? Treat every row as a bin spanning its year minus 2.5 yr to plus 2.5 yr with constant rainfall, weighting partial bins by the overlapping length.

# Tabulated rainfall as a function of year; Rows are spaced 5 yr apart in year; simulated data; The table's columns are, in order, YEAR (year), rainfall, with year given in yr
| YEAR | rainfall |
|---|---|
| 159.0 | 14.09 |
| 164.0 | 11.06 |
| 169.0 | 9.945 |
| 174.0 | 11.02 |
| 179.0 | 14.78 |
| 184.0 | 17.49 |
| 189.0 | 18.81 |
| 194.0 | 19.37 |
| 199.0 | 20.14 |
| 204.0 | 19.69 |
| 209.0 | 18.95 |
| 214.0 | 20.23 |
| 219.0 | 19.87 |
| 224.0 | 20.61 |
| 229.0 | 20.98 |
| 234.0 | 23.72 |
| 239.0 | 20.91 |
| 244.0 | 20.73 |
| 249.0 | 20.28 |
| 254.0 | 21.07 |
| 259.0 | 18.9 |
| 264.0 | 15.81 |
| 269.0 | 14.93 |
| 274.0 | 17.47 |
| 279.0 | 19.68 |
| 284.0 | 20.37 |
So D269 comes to 14.93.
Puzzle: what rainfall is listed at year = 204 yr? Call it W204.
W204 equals 19.69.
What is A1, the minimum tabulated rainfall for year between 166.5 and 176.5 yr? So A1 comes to 9.945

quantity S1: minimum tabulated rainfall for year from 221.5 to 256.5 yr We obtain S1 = 20.28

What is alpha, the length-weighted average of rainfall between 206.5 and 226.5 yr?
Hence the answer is 19.9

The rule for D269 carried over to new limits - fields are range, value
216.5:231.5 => 19.87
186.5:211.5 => 18.81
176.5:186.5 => 14.78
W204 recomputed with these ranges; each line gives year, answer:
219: 19.87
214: 20.23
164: 11.06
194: 19.37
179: 14.78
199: 20.14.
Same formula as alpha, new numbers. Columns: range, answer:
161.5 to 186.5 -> 12.9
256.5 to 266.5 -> 17.4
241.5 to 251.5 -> 20.5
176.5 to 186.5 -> 16.1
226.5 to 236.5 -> 22.4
